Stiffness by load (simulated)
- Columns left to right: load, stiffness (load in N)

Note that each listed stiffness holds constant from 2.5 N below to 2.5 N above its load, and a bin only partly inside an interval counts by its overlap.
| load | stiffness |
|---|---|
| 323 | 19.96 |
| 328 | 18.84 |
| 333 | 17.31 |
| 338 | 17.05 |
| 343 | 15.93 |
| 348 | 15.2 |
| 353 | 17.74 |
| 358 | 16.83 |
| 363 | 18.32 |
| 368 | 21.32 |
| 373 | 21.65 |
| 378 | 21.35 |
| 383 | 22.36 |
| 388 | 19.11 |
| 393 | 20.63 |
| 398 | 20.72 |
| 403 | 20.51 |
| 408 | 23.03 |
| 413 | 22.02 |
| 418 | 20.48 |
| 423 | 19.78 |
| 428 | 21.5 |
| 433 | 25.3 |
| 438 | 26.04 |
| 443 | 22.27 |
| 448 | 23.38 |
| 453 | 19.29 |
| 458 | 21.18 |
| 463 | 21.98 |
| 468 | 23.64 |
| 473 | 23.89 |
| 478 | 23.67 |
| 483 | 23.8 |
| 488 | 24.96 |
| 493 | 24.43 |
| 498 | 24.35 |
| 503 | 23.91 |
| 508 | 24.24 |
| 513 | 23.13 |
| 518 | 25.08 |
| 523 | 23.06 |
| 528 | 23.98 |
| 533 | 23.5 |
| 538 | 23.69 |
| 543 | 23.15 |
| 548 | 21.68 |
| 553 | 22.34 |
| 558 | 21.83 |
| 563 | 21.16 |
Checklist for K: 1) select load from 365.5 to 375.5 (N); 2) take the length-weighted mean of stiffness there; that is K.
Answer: 21.5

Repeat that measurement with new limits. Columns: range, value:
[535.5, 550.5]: 22.8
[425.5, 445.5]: 23.8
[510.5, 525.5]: 23.8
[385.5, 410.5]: 20.8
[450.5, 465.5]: 20.8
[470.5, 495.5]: 24.1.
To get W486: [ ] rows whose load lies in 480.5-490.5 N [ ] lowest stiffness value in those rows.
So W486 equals 23.8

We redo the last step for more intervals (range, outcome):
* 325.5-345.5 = 15.93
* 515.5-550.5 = 21.68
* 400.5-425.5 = 19.78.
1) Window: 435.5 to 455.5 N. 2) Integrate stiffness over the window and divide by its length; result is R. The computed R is 22.7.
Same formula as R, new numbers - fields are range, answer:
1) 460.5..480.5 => 23.3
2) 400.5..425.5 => 21.2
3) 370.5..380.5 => 21.5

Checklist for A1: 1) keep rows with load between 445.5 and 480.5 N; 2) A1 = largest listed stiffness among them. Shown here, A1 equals 23.89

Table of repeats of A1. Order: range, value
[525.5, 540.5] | 23.98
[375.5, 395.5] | 22.36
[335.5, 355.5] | 17.74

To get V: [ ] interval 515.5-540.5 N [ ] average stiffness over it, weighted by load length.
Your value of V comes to 23.9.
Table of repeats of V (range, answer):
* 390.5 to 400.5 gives 20.7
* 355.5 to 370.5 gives 18.8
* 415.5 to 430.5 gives 20.6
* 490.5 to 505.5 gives 24.2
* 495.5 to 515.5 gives 23.9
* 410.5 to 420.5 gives 21.2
